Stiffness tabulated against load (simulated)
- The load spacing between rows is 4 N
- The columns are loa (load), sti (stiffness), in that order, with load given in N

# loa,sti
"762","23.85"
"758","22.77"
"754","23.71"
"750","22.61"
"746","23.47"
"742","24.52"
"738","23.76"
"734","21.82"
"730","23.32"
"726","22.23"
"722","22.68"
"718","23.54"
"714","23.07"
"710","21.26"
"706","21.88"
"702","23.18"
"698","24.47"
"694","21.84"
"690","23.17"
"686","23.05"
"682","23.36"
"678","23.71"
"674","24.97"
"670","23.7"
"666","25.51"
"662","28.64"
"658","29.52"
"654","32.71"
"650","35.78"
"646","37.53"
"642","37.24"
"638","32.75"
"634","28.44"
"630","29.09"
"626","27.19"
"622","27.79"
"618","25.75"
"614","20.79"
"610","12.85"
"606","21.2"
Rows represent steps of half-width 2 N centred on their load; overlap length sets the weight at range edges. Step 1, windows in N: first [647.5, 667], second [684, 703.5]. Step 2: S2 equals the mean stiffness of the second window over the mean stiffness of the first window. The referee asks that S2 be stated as 0.75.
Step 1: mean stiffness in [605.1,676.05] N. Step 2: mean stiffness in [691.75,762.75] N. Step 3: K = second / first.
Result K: 0.82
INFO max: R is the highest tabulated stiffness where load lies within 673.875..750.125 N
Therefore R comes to 24.97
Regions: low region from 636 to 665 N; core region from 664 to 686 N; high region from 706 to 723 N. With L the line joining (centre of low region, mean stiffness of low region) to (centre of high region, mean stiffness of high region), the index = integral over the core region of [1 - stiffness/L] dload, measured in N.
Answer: 3.7 N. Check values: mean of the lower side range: 33.2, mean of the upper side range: 22.5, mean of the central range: 24.1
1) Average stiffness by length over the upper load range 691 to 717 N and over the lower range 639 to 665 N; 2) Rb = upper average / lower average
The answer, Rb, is 0.7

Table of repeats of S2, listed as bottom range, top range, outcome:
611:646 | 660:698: 0.84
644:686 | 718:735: 0.80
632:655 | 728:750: 0.68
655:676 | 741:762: 0.87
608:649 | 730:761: 0.83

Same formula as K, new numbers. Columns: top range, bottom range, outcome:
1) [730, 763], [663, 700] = 0.98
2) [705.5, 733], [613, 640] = 0.82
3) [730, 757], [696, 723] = 1.02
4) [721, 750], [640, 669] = 0.72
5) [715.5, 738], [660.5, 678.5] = 0.90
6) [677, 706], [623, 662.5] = 0.73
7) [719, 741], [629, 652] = 0.68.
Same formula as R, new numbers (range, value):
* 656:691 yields 29.52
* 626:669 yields 37.53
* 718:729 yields 23.54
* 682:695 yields 23.36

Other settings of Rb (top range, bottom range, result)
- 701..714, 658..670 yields 0.82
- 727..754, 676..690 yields 1.00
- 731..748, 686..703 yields 1.01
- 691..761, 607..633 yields 0.96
